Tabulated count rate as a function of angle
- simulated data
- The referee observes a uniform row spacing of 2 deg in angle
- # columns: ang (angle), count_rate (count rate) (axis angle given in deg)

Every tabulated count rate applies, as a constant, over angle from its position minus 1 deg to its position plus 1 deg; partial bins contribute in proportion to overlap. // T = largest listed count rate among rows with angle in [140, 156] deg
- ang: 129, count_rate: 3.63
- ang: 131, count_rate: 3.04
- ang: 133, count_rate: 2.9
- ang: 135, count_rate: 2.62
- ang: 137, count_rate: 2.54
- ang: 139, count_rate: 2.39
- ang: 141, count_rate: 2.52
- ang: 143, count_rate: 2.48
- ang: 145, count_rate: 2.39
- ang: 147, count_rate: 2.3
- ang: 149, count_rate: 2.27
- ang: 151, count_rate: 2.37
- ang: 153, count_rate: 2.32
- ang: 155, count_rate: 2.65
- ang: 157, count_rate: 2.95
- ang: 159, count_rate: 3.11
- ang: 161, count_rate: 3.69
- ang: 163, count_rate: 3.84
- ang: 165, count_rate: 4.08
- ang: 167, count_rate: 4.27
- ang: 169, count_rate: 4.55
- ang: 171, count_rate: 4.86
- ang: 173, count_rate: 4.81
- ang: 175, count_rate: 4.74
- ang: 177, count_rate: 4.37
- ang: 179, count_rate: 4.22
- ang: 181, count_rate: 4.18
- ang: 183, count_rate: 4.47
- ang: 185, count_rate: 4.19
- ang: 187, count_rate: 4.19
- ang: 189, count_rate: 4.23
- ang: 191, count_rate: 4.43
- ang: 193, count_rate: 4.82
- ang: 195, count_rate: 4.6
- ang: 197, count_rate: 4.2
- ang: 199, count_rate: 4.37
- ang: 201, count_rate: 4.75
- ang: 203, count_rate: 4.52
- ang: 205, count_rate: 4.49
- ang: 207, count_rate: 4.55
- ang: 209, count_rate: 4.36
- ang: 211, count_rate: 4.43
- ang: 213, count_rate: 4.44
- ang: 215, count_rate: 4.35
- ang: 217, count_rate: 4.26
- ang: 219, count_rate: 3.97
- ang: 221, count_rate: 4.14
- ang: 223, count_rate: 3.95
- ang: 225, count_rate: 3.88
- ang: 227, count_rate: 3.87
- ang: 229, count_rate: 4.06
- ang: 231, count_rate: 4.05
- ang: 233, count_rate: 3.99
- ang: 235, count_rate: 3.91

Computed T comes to 2.65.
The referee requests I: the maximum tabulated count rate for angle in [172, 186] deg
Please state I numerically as 4.81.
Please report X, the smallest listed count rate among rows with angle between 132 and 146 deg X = 2.39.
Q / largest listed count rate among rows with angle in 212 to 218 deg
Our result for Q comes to 4.44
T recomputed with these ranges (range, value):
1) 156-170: 4.55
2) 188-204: 4.82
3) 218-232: 4.14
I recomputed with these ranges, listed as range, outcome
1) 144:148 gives 2.39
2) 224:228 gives 3.88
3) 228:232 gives 4.06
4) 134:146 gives 2.62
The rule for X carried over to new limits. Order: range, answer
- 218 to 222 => 3.97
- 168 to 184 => 4.18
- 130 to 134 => 2.9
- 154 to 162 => 2.65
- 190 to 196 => 4.43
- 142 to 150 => 2.27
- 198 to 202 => 4.37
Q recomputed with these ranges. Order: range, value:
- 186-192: 4.43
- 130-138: 3.04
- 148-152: 2.37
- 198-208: 4.75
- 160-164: 3.84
